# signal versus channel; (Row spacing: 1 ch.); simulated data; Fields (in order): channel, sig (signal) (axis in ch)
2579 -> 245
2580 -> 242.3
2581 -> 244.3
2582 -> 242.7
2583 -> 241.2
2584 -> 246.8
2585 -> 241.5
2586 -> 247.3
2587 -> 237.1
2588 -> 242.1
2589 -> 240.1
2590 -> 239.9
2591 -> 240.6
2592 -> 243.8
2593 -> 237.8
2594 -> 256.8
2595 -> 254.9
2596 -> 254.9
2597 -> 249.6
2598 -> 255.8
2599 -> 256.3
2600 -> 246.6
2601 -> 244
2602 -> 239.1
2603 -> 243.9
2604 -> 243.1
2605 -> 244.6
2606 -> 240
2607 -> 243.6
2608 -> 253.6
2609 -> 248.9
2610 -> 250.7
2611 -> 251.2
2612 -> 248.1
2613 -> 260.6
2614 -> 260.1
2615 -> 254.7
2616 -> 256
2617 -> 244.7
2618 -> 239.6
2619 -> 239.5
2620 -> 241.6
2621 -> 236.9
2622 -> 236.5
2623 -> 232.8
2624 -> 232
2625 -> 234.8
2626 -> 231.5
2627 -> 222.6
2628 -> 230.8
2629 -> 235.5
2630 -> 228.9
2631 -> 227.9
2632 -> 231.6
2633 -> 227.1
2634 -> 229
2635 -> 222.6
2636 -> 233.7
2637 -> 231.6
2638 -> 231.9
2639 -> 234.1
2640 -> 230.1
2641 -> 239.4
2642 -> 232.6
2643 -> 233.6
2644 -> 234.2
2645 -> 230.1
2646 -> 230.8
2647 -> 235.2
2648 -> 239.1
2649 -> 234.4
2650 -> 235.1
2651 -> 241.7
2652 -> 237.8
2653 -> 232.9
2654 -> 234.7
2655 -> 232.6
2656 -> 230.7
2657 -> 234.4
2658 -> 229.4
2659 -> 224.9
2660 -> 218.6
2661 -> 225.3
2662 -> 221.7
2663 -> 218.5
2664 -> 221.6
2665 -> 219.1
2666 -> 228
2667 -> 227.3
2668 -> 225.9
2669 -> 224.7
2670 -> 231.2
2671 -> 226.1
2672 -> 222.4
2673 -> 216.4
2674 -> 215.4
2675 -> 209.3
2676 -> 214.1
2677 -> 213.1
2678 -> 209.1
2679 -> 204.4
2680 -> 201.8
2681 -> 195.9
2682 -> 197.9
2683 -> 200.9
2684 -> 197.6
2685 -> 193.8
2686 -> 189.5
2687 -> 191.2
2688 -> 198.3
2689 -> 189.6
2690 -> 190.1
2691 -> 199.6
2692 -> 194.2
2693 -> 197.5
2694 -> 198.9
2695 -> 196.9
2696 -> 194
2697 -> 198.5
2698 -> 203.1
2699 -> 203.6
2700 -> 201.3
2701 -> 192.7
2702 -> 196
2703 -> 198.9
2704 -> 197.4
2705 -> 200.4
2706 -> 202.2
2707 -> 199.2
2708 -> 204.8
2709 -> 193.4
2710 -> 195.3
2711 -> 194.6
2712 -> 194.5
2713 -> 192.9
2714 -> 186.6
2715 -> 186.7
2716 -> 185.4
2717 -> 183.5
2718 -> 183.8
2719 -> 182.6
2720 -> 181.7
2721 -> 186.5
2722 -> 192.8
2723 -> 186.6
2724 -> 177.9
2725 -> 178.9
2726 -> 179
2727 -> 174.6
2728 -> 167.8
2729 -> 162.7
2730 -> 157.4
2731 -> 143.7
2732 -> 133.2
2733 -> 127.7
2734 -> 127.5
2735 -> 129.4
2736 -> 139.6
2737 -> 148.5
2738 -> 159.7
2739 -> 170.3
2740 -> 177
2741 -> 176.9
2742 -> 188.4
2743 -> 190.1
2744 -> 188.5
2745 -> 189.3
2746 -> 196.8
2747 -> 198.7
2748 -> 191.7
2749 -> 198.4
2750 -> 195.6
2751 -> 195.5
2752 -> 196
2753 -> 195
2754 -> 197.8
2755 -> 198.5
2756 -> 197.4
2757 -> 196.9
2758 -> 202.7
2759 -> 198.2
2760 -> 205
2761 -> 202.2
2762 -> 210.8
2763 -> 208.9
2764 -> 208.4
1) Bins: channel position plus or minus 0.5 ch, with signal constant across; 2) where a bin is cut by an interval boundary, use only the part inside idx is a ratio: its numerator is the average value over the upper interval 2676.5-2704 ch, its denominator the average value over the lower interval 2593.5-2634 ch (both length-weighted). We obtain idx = 0.8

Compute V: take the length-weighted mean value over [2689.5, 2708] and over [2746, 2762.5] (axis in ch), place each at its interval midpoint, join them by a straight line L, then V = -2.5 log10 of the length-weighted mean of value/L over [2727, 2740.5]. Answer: 0.30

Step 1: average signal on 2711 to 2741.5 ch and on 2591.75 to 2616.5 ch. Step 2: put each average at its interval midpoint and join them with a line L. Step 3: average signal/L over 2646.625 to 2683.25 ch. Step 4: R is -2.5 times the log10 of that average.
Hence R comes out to -0.06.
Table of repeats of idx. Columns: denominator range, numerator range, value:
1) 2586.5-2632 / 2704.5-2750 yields 0.73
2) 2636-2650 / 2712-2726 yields 0.79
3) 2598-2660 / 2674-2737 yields 0.79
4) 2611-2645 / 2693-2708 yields 0.84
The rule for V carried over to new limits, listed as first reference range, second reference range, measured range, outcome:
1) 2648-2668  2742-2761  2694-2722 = 0.094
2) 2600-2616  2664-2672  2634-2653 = 0.006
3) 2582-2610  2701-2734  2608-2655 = -0.049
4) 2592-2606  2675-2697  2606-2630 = -0.024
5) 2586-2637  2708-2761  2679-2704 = 0.028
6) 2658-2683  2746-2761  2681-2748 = 0.128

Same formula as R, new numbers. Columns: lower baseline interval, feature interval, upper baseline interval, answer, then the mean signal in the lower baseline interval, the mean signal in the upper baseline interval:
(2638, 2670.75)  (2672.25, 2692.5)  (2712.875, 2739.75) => 0.02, 230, 167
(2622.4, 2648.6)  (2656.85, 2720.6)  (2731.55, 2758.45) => 0.01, 232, 178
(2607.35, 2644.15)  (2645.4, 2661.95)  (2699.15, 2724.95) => -0.04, 238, 192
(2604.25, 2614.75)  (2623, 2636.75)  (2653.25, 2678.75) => 0.05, 250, 223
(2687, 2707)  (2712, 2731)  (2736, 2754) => 0.07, 197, 185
